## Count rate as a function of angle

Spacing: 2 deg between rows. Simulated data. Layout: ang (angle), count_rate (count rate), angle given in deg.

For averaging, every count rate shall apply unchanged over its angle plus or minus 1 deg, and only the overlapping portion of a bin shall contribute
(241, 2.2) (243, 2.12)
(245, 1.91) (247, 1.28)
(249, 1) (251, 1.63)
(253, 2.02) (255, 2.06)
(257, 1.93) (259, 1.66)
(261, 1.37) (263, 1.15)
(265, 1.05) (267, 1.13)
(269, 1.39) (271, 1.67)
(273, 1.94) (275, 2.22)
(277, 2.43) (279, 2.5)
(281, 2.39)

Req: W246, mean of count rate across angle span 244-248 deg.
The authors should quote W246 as 1.59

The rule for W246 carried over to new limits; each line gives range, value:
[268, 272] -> 1.53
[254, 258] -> 2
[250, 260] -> 1.86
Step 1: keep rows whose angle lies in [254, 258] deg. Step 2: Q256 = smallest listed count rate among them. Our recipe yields 1.93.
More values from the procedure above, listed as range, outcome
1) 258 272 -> 1.05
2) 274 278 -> 2.22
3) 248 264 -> 1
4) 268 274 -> 1.39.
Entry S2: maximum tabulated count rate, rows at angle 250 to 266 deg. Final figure 2.06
